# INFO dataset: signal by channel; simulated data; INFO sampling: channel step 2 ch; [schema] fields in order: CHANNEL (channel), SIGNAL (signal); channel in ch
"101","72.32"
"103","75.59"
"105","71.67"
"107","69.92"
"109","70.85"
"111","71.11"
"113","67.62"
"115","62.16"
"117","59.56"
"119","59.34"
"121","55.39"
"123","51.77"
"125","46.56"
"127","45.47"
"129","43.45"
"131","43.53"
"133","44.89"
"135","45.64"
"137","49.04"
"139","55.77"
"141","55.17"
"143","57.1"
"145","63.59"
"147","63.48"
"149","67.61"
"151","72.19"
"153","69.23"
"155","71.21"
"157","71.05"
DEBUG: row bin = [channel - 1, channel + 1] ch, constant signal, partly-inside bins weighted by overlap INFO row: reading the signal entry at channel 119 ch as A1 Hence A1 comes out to 59.34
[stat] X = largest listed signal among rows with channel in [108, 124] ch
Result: 71.11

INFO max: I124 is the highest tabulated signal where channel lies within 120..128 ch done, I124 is 55.39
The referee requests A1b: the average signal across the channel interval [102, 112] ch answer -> 71.8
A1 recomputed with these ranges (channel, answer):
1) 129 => 43.45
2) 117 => 59.56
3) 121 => 55.39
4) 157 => 71.05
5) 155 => 71.21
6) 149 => 67.61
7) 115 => 62.16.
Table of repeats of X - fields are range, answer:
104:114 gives 71.67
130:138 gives 49.04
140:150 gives 67.61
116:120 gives 59.56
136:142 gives 55.77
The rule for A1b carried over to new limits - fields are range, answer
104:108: 70.8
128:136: 44.4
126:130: 44.5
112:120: 62.2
